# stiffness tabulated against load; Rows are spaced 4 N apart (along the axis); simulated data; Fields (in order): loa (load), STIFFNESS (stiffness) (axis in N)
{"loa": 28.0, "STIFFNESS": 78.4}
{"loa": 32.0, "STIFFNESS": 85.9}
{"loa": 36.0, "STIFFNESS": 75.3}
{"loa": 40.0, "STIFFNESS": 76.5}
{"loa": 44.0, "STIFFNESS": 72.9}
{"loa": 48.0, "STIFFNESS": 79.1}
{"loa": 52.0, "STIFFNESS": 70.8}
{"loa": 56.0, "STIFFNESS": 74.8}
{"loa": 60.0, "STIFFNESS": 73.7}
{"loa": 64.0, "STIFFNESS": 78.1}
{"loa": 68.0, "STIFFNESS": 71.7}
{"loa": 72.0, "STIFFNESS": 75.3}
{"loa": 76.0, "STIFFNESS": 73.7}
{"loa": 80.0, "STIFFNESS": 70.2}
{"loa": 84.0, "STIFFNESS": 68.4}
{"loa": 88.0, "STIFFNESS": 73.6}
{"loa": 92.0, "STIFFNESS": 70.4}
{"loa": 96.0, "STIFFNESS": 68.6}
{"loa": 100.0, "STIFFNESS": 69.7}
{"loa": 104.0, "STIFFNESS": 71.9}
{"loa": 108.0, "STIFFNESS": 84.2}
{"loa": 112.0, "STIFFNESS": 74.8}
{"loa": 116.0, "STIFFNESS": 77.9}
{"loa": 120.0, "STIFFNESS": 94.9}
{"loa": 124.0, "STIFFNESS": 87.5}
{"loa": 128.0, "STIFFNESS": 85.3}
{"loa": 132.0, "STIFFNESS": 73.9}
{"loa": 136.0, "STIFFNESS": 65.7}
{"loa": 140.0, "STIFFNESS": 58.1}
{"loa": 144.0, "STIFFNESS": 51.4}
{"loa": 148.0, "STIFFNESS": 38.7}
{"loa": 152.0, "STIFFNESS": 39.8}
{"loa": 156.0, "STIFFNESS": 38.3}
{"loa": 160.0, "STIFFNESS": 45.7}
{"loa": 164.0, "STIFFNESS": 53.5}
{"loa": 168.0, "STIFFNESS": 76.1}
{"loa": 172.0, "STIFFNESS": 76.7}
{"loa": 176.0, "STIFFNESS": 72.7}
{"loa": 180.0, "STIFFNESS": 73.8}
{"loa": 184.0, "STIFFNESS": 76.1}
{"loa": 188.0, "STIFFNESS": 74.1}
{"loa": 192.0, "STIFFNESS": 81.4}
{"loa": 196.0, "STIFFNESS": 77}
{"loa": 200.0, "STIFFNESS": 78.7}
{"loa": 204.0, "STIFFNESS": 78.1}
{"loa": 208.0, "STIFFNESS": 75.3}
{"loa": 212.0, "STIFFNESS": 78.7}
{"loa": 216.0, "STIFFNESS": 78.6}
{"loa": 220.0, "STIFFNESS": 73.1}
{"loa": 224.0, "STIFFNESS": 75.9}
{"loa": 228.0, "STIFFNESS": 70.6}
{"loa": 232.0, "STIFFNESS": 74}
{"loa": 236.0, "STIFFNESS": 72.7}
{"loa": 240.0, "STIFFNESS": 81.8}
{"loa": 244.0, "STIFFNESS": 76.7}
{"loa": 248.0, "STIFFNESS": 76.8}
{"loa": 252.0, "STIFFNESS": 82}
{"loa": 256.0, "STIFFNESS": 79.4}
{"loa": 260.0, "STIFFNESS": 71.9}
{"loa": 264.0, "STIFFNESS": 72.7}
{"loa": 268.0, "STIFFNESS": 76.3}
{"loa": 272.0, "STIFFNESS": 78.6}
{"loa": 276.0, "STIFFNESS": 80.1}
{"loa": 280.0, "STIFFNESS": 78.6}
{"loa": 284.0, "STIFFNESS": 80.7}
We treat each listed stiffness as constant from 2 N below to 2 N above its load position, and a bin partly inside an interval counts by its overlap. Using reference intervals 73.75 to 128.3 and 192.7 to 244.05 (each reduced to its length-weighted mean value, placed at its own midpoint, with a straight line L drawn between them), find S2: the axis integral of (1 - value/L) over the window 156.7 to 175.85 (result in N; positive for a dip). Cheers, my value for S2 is 3.5 N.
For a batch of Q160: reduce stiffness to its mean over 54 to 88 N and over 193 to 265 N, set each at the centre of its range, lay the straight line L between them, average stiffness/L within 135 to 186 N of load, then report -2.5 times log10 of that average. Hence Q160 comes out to 0.27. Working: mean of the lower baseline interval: 73.3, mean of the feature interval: 58.8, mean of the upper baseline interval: 76.5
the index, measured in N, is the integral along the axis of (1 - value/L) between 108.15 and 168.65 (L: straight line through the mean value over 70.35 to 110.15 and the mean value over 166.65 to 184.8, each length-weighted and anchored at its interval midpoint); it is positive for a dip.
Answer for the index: 7.7 N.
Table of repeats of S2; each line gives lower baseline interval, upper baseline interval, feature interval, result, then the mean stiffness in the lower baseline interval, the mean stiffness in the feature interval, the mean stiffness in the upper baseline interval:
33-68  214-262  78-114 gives 1.5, 75.3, 72.4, 76.1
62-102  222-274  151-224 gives 4.7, 72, 69.9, 76.1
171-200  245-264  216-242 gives 0.6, 76.1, 75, 77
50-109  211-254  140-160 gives 8.2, 72.8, 44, 76.4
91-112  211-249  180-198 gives -0.4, 73.3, 76.8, 75.8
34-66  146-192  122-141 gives -2.6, 75.2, 74.9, 61.4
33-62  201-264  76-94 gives 1.0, 75.1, 71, 76.3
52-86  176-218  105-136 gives -2.7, 73.1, 81.2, 77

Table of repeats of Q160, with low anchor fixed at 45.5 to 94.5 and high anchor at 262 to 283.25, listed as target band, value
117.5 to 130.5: -0.19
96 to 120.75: -0.05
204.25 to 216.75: -0.02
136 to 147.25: 0.33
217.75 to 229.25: 0.04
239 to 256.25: -0.03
